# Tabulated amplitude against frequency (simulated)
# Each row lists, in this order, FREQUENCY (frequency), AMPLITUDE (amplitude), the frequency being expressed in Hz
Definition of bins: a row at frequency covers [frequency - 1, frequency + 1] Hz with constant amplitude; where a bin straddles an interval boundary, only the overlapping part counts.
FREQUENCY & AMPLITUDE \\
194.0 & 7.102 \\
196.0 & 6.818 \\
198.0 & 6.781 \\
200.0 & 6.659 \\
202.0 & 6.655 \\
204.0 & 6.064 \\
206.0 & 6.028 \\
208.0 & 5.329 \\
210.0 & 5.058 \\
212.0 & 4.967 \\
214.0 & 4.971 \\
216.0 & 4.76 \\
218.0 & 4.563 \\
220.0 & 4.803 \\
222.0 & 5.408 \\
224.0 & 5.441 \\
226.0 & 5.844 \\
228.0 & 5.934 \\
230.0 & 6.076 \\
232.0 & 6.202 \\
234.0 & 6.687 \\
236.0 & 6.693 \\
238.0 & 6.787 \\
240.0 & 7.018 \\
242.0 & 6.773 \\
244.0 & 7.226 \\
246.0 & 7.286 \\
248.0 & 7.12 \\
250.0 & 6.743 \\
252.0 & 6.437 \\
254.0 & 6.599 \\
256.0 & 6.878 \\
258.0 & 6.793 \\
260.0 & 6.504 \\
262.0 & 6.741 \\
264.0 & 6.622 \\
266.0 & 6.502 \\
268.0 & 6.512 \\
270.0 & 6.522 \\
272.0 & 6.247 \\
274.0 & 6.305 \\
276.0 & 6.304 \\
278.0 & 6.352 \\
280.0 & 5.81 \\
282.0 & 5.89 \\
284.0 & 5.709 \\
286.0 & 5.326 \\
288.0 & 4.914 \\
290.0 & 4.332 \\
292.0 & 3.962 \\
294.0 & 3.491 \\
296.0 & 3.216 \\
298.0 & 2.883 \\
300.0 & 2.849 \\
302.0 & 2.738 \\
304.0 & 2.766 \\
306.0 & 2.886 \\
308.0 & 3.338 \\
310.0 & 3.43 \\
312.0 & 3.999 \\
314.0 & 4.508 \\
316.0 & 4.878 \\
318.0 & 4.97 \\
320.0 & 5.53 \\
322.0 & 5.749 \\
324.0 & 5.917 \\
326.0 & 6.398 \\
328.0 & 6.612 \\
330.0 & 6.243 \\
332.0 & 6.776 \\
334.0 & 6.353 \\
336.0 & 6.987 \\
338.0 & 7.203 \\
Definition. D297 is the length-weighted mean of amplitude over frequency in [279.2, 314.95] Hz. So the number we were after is 3.99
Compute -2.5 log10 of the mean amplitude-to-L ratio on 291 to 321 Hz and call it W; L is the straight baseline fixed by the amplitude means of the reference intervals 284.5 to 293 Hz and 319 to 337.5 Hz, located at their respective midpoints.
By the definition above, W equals 0.418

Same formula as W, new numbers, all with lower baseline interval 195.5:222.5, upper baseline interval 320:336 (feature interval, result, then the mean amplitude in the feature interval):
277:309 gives 0.41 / 4.15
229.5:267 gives -0.15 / 6.73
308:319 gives 0.41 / 4.26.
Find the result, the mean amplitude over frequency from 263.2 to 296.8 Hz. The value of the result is 5.54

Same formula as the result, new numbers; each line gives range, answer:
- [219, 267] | 6.46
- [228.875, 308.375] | 5.67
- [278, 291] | 5.41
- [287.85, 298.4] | 3.76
